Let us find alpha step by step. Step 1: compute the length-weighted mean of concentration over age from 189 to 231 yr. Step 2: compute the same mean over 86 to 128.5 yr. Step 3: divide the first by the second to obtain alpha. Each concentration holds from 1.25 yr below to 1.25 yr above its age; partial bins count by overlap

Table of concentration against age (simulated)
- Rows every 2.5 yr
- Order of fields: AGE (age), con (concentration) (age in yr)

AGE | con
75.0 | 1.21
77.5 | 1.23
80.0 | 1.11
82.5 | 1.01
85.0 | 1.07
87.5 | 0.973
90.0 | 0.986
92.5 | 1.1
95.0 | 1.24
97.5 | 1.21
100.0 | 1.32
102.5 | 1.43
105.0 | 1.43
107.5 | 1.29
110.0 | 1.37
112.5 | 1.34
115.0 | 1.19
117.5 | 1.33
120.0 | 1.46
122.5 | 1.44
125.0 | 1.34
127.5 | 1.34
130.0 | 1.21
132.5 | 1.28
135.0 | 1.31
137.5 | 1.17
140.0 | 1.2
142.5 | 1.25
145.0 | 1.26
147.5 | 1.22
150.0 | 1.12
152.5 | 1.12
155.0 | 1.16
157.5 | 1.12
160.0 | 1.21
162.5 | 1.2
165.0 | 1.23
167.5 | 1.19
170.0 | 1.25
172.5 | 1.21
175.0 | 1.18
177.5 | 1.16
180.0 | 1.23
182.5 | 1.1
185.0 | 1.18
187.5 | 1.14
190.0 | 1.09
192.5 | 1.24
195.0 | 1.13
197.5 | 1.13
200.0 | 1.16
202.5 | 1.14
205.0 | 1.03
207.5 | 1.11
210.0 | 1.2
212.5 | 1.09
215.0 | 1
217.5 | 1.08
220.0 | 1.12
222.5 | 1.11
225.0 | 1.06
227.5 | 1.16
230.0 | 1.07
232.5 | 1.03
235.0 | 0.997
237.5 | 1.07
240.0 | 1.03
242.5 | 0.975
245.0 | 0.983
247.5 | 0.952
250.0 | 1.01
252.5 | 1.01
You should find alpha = 0.87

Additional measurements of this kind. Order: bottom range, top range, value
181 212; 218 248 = 0.92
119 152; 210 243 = 0.84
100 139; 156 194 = 0.89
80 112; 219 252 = 0.87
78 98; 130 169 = 1.11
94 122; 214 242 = 0.80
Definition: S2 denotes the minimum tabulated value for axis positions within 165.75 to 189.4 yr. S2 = 1.1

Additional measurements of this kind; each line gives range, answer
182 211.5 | 1.03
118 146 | 1.17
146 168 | 1.12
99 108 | 1.29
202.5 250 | 0.952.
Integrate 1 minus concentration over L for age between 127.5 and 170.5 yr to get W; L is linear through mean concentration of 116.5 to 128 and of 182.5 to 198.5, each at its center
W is 2.8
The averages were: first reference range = 1.39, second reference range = 1.15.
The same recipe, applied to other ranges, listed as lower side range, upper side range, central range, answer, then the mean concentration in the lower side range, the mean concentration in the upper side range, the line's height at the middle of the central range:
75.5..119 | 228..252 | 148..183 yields -1.9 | 1.21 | 1.02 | 1.12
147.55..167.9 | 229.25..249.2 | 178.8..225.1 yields -1.7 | 1.17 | 1.01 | 1.08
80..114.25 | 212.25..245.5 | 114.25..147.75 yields -3.4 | 1.21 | 1.06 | 1.17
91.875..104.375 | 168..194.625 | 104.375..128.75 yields -1.9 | 1.28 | 1.18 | 1.25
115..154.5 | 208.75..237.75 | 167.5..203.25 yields -0.2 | 1.27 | 1.08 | 1.16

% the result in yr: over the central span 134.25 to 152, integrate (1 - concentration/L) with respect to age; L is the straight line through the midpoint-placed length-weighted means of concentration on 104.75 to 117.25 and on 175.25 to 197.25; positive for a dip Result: 0.5 yr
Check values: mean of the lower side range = 1.32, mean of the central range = 1.21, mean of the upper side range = 1.16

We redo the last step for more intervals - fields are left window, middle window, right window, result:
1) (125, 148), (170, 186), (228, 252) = -0.31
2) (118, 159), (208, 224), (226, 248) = -0.30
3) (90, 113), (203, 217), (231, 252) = -0.25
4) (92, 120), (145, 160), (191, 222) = 0.71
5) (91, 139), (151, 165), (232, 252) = 0.40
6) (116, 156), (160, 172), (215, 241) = -0.16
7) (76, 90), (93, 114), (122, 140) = -2.80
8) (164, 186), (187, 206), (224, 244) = 0.10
